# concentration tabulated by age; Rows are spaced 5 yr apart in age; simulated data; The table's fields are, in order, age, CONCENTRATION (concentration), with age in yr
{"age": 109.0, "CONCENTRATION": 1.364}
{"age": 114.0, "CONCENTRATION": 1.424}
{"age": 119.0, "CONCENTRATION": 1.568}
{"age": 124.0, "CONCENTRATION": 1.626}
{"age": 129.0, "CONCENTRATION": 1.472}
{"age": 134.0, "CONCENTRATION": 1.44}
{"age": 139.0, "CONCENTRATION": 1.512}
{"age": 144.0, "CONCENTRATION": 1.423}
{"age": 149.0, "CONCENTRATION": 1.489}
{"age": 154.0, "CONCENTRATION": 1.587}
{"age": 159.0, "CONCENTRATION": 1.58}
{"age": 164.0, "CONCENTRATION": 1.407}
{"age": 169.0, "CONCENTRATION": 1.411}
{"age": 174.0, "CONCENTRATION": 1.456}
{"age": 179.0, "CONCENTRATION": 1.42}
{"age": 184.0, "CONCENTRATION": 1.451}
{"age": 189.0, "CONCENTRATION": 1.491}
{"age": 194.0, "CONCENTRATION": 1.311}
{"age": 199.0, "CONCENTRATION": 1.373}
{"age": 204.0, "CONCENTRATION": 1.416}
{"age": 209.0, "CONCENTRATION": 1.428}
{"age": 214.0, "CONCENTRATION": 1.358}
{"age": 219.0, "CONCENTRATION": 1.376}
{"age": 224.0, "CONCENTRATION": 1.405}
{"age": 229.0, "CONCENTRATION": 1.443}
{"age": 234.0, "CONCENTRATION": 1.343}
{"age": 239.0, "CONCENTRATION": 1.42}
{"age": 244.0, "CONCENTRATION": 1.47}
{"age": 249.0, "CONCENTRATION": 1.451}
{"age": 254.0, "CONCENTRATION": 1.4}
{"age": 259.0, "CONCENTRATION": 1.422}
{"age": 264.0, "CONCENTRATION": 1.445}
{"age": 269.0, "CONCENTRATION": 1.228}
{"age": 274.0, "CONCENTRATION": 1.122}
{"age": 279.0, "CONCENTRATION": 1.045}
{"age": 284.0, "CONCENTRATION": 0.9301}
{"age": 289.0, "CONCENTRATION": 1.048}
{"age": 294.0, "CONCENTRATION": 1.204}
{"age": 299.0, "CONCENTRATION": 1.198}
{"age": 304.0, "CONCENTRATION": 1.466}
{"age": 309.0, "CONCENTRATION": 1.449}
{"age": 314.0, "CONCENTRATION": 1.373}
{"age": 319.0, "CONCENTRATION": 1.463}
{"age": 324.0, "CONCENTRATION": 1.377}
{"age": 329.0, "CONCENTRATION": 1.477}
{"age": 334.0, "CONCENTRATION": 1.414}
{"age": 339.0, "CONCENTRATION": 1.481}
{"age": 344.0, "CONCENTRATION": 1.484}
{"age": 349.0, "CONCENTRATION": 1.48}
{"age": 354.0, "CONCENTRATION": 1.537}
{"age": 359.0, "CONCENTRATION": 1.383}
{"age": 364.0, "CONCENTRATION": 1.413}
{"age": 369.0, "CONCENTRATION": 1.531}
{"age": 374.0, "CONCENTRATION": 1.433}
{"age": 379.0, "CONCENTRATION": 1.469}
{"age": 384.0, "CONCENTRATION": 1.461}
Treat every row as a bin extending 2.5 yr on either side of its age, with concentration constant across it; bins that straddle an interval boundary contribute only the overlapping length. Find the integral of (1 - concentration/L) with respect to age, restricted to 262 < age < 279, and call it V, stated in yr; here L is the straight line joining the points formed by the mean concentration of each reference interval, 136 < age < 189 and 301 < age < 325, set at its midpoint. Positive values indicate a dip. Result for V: 2.49 yr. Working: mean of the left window 1.47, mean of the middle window 1.23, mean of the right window 1.42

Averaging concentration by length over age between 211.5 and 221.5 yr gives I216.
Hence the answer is 1.37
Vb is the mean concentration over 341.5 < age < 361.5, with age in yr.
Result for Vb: 1.47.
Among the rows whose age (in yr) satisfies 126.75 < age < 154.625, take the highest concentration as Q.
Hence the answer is 1.587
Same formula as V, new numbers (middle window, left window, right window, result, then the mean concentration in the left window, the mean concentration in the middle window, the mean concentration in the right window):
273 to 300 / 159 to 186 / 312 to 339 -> 6.6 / 1.44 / 1.08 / 1.43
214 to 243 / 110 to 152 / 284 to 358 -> 0.7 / 1.49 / 1.4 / 1.37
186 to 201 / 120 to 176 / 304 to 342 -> 0.9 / 1.49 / 1.39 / 1.44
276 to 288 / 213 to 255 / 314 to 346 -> 3.6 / 1.41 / 1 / 1.44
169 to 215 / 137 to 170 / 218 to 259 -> 1.4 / 1.49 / 1.41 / 1.42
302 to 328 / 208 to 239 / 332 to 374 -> 0.3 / 1.39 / 1.43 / 1.46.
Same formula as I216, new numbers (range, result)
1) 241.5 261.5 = 1.44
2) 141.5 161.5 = 1.52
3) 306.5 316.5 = 1.41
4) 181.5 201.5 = 1.41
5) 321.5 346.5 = 1.45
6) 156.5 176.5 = 1.46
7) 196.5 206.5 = 1.39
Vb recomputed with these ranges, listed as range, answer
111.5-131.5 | 1.52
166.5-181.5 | 1.43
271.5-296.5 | 1.07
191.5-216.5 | 1.38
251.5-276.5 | 1.32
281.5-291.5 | 0.989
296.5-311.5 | 1.37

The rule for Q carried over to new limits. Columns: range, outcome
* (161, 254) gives 1.491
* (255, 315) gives 1.466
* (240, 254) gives 1.47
